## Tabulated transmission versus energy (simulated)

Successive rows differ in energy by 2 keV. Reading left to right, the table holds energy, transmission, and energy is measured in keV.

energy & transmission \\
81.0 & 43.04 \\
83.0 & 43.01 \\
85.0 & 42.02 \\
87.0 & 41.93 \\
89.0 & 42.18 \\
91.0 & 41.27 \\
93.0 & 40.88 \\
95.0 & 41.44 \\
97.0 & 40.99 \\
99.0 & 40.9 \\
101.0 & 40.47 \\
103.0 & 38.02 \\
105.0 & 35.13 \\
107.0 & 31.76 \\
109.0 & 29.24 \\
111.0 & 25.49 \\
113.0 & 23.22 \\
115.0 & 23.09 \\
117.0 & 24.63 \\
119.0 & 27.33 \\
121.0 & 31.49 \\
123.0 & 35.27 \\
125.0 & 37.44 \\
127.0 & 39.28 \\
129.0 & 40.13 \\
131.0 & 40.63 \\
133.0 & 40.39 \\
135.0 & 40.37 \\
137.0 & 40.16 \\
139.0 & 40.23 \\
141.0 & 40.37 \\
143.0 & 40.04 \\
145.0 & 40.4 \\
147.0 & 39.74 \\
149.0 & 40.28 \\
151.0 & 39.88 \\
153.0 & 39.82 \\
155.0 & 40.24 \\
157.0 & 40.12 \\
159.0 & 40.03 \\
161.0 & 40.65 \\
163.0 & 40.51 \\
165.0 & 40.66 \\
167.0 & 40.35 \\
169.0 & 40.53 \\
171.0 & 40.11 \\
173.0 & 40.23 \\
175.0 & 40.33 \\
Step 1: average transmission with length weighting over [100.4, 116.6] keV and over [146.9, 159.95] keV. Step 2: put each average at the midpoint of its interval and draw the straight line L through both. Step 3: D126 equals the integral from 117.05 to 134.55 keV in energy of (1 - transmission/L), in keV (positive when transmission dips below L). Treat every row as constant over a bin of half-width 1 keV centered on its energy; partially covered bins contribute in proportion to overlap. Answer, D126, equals -0.92 keV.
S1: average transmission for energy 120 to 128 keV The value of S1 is 35.9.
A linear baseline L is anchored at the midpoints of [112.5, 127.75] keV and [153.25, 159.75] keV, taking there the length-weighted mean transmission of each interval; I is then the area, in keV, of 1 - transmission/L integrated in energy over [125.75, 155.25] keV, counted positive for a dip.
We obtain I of -3.69 keV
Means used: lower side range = 30.3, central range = 40.1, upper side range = 40.1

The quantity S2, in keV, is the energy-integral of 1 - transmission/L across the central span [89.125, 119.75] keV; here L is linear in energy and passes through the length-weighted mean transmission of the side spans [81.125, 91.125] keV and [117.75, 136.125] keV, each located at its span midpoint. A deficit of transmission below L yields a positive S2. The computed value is 4.67 keV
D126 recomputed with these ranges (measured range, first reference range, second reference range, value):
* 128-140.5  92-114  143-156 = -0.6 keV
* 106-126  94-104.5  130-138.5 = 5.6 keV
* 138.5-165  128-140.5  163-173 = 0.1 keV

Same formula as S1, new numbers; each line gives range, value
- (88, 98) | 41.4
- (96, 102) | 40.8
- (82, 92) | 42.1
